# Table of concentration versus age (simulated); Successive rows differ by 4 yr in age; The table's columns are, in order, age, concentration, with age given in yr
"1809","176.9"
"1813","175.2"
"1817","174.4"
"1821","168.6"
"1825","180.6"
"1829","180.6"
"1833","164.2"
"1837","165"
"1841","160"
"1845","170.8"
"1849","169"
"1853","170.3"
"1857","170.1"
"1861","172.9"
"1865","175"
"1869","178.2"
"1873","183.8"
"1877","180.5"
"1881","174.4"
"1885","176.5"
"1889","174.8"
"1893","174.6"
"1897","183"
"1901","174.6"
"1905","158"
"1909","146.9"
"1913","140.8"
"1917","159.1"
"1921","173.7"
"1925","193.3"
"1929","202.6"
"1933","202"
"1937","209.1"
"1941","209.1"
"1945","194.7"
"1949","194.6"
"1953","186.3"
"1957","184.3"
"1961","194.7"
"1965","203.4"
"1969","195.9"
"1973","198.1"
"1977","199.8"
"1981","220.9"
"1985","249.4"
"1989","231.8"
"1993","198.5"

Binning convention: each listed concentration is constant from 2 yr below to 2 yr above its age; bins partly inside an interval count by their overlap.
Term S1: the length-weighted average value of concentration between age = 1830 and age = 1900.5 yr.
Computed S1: 173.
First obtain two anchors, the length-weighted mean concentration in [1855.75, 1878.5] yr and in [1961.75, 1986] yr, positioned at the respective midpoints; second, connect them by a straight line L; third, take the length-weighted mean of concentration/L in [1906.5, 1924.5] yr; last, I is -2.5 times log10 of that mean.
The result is 0.21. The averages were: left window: 177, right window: 209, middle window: 158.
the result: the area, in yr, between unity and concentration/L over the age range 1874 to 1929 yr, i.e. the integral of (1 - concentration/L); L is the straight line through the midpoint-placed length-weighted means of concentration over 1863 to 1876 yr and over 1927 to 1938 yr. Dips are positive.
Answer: 5.8 yr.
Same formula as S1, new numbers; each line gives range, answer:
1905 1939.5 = 178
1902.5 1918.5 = 152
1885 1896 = 176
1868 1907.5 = 175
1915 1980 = 194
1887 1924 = 166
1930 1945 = 205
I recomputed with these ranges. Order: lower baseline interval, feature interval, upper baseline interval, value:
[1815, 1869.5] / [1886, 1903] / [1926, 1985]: 0.050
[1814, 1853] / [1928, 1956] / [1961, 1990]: 0.017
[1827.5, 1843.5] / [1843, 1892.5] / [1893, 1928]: -0.046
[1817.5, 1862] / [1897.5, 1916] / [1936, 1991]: 0.197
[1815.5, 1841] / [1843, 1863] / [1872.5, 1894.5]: 0.020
